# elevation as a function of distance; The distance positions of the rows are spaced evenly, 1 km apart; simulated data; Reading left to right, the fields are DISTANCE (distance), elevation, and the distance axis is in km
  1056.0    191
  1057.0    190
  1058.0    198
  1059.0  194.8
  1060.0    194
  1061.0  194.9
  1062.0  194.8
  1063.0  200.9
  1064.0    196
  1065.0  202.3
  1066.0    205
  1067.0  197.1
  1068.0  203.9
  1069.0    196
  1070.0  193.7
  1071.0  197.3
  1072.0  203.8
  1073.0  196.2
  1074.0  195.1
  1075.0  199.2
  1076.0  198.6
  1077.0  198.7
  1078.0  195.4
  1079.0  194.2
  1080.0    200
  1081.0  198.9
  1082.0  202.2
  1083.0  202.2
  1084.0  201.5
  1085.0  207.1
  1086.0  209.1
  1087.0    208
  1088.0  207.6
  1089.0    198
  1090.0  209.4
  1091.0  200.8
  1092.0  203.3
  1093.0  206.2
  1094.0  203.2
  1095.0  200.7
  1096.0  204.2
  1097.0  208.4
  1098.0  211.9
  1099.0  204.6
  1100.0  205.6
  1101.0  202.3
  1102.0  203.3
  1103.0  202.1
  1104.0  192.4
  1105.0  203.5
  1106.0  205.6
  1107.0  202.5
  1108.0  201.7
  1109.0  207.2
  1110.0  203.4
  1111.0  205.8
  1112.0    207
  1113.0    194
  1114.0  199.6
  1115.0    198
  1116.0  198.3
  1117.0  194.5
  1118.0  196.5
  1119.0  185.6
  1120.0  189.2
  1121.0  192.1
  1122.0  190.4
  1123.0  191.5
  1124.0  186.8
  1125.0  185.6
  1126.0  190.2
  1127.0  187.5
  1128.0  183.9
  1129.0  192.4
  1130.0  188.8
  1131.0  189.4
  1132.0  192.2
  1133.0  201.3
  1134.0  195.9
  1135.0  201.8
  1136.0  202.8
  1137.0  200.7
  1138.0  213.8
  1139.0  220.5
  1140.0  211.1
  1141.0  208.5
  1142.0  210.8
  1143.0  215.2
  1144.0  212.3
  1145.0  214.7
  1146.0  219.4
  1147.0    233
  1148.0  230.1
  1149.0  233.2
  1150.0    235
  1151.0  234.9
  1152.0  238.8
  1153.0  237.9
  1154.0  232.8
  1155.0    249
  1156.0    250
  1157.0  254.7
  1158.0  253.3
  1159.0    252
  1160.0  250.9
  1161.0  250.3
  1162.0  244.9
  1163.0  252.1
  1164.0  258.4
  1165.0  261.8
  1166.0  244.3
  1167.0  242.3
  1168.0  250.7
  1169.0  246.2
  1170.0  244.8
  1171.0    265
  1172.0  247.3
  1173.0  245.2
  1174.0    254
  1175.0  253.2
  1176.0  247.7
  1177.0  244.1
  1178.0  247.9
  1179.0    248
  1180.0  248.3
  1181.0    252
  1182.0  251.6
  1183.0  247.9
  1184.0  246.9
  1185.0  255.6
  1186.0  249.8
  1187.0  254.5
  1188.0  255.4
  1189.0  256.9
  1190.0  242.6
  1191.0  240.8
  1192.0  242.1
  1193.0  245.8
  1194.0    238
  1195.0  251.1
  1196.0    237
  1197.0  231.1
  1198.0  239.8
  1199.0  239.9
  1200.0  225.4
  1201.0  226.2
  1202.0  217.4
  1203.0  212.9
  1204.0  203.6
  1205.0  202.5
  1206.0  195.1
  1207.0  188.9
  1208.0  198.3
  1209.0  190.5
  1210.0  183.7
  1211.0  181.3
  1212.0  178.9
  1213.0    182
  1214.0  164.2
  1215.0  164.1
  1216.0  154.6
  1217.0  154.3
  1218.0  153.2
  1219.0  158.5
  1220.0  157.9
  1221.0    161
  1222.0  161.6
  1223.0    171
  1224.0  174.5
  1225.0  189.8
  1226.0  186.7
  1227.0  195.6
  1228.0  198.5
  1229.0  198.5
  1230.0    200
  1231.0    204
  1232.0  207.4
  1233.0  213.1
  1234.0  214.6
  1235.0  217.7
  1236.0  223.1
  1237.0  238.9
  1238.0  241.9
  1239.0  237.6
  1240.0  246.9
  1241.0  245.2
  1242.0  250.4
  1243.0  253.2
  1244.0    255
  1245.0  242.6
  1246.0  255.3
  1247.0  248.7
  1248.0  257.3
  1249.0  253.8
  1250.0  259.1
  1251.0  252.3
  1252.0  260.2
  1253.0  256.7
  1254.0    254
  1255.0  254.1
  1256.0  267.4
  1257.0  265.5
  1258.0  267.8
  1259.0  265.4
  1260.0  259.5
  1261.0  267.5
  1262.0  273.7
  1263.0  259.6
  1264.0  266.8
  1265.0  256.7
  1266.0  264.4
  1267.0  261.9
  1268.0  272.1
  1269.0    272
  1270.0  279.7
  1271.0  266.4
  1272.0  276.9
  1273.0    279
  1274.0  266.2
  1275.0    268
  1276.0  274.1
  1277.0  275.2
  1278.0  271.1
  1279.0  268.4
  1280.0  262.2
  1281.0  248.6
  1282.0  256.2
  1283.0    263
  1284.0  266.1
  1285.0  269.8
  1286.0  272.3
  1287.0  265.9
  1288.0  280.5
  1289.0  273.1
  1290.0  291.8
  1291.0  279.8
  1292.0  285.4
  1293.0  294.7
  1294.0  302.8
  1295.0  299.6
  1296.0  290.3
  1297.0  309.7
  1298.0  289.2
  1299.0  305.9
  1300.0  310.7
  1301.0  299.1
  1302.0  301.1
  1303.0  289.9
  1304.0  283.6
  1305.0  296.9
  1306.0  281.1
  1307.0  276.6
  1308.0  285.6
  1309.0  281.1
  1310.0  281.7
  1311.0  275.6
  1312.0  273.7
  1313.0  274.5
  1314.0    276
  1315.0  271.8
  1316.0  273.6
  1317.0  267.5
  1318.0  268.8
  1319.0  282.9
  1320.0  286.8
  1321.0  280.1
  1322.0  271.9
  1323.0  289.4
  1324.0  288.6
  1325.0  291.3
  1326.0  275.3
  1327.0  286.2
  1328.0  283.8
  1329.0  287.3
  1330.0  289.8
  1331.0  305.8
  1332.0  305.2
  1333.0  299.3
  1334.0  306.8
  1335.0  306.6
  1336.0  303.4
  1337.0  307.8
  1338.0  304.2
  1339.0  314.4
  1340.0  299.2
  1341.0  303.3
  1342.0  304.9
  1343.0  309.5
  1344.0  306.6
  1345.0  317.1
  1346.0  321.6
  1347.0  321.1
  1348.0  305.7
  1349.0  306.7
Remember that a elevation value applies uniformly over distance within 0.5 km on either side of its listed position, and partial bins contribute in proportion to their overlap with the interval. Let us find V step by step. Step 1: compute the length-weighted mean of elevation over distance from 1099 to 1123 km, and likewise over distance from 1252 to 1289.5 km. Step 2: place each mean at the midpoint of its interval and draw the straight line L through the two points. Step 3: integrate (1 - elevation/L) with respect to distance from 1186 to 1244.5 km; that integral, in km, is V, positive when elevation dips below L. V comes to 7.9 km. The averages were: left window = 199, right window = 267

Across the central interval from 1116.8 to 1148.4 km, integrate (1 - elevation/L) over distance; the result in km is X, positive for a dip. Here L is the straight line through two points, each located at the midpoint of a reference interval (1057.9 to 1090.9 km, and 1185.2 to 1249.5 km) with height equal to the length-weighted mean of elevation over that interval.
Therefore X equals 0.72 km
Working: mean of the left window 200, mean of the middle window 201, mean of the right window 214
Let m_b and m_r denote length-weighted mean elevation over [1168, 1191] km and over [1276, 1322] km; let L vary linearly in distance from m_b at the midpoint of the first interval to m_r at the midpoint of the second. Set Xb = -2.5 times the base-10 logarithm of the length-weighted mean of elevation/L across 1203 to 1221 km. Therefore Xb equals 0.406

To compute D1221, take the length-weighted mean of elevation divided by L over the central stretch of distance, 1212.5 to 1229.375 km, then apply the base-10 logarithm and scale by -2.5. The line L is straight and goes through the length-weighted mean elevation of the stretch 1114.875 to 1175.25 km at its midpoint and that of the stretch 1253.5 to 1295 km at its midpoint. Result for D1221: 0.41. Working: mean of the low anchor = 221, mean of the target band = 172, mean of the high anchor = 270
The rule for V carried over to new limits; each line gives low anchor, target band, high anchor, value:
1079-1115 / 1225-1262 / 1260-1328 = 2.9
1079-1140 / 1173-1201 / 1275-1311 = -1.4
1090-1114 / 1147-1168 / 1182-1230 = -4.1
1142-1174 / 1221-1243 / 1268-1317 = 4.4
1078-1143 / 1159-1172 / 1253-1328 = -1.6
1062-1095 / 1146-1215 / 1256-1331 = 0.6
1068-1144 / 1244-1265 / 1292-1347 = 0.4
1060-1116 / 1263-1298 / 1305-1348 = 0.0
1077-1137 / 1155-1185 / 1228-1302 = -3.5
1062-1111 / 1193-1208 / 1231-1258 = 0.7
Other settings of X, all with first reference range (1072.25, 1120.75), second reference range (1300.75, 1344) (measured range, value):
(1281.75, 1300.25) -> -0.5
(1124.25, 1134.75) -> 1.1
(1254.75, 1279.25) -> 0.0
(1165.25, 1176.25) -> -0.9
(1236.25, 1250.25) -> 0.6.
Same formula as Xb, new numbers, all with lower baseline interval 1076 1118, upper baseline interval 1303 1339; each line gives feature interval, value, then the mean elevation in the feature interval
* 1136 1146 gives 0.036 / 212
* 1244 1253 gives 0.023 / 254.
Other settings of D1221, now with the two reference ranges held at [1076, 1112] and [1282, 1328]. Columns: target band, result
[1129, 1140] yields 0.092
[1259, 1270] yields 0.008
